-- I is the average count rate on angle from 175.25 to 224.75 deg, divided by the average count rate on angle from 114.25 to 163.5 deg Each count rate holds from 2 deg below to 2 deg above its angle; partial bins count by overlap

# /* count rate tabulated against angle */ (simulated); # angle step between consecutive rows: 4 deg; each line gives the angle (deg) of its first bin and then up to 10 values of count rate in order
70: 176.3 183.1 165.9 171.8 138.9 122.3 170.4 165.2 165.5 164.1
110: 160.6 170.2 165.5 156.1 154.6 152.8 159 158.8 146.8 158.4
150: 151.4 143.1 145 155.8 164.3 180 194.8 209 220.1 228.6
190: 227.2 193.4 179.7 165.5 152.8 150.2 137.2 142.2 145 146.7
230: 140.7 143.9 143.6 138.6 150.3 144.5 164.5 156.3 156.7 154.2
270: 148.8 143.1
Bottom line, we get 1.16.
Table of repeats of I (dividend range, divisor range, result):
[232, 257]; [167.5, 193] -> 0.71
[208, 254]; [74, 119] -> 0.90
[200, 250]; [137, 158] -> 0.97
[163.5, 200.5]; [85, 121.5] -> 1.25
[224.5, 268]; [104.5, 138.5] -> 0.93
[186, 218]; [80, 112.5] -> 1.10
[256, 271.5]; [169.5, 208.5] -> 0.79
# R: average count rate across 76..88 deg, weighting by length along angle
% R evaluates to 159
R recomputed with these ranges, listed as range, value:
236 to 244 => 141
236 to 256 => 148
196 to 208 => 166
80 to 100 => 154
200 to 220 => 150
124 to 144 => 154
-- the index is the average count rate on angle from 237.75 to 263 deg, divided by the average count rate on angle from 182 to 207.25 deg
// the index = 0.8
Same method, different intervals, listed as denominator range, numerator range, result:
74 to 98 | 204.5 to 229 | 0.92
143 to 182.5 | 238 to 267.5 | 0.89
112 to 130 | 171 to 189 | 1.32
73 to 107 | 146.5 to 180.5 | 1.05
